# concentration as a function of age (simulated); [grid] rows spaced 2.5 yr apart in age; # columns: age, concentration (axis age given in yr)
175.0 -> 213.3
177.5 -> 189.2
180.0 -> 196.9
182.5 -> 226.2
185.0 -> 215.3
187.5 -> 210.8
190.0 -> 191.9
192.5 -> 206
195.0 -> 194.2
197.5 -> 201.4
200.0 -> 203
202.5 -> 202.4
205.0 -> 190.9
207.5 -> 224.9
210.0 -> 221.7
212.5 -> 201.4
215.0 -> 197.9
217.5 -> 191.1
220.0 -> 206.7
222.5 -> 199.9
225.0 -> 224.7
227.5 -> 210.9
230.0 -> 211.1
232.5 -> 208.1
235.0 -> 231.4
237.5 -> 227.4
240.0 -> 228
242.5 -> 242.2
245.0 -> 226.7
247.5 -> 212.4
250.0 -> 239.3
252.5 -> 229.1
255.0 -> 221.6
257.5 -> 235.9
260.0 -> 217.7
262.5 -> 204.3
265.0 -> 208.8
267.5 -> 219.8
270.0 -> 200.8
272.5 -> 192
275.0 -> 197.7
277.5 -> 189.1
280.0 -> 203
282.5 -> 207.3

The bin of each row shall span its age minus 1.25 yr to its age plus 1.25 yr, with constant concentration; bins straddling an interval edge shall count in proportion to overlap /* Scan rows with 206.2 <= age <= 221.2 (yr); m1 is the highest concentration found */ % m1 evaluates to 224.9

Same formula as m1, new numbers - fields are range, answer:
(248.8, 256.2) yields 239.3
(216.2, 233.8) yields 224.7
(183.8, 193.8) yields 215.3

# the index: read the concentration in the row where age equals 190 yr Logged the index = 191.9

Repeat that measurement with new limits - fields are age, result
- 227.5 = 210.9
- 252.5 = 229.1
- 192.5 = 206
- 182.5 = 226.2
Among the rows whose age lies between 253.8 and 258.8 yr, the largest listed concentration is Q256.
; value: 235.9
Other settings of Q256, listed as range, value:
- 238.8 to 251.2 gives 242.2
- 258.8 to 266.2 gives 217.7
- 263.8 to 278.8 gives 219.8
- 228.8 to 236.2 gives 231.4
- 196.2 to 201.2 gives 203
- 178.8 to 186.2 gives 226.2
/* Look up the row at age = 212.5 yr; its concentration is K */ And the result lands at 201.4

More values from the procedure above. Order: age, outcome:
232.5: 208.1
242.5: 242.2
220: 206.7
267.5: 219.8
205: 190.9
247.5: 212.4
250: 239.3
